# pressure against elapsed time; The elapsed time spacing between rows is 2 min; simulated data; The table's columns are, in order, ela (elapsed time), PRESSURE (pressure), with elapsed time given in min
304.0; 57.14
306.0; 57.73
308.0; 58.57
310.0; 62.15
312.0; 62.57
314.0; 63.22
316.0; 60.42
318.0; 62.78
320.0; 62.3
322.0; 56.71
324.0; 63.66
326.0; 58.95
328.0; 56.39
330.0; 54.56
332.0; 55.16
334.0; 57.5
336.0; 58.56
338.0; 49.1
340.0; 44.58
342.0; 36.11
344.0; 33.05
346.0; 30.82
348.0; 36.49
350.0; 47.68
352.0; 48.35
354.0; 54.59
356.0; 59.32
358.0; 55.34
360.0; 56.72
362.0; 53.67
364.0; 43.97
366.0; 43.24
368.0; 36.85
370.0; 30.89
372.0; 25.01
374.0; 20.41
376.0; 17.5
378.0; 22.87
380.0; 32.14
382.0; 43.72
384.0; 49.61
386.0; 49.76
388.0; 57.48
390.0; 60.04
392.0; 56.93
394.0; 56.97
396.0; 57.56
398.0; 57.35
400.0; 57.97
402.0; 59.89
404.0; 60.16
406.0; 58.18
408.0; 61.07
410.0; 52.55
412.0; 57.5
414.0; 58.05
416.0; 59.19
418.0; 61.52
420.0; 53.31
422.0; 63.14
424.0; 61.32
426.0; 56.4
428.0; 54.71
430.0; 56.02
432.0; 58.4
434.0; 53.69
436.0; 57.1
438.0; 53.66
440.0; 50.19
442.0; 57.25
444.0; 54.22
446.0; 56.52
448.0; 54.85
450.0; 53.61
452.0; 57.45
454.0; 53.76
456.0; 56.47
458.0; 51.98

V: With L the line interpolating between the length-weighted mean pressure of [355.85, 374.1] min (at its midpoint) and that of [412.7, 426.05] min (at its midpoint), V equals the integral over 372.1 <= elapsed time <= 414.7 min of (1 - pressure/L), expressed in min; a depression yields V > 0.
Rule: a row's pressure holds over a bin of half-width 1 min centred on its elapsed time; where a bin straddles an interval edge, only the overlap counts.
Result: 2.2 min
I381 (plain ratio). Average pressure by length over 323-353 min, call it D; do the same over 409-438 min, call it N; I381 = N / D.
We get 1.17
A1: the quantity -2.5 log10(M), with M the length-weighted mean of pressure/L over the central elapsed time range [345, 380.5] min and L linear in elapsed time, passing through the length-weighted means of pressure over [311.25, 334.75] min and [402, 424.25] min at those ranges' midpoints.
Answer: 0.428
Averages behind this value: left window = 59.5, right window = 58.7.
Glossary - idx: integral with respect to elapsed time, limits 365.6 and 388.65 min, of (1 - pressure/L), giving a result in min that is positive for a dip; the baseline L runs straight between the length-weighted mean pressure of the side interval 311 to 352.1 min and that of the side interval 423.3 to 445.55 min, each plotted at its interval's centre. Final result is 7.97 min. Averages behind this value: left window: 52.4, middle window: 35.3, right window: 55.7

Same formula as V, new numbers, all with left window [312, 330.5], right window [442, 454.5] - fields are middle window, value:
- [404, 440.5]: -0.57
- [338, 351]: 4.46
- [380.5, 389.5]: 1.25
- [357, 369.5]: 2.34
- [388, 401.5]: -0.12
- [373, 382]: 5.04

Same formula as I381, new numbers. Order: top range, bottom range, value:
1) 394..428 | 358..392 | 1.42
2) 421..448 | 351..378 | 1.36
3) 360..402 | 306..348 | 0.82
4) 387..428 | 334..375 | 1.34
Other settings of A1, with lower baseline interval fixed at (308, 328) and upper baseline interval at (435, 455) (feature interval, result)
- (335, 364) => 0.248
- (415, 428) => -0.053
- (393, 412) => -0.019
